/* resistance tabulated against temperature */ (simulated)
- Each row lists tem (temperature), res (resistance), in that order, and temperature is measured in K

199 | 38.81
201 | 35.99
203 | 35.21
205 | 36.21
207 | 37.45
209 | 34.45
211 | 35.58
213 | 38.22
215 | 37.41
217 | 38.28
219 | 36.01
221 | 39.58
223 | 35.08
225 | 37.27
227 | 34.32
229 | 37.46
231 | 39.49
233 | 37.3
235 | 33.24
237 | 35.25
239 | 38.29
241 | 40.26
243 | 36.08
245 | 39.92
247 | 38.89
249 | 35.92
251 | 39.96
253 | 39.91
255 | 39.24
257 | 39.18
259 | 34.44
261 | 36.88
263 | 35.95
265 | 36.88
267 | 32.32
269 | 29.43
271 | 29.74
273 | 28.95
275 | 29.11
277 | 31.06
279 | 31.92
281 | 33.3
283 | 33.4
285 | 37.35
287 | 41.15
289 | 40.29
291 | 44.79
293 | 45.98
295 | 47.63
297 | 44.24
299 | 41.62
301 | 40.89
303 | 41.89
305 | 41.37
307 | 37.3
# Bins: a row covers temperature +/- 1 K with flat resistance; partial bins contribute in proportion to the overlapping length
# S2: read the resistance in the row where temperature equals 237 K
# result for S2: 35.25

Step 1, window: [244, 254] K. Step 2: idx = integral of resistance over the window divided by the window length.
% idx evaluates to 38.9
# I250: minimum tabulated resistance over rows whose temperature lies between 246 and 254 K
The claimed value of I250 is 35.92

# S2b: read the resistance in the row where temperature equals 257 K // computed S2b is 39.18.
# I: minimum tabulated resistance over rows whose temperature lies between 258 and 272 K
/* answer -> 29.43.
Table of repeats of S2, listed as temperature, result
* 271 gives 29.74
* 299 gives 41.62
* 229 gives 37.46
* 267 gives 32.32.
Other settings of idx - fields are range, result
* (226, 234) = 37.1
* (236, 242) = 37.9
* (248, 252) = 37.9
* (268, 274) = 29.4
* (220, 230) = 36.7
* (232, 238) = 35.3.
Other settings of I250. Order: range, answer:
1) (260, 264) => 35.95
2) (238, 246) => 36.08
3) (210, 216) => 35.58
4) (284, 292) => 37.35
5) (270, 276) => 28.95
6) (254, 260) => 34.44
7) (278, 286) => 31.92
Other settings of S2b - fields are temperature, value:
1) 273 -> 28.95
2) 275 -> 29.11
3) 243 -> 36.08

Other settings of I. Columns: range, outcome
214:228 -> 34.32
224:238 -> 33.24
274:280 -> 29.11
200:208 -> 35.21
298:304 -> 40.89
